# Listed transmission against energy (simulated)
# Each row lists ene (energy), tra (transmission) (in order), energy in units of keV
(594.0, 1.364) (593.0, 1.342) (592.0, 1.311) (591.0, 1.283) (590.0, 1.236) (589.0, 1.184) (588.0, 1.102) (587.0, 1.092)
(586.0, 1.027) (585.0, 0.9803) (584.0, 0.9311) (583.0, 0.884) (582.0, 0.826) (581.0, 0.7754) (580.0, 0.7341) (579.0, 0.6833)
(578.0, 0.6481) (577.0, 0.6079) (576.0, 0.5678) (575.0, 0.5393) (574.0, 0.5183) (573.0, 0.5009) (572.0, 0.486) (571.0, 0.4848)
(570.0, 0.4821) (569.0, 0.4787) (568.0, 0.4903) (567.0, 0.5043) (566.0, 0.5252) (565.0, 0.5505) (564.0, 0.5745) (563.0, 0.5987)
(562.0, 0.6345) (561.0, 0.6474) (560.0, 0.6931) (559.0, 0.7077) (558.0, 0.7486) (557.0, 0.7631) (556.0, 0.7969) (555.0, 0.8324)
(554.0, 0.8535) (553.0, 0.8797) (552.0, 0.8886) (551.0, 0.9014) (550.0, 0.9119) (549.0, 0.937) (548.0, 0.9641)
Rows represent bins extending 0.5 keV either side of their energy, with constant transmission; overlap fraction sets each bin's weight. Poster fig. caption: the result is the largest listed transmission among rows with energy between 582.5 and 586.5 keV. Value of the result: 1.027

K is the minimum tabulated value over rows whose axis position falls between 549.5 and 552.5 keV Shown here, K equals 0.8886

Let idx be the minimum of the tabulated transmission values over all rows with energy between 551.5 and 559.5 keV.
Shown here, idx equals 0.7077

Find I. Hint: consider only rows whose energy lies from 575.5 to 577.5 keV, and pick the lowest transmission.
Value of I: 0.5678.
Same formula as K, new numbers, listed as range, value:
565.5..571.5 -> 0.4787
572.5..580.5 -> 0.5009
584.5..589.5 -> 0.9803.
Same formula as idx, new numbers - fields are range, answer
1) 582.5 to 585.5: 0.884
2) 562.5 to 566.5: 0.5252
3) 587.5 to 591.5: 1.102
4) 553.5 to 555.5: 0.8324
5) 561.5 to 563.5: 0.5987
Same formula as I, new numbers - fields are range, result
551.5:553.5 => 0.8797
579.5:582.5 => 0.7341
